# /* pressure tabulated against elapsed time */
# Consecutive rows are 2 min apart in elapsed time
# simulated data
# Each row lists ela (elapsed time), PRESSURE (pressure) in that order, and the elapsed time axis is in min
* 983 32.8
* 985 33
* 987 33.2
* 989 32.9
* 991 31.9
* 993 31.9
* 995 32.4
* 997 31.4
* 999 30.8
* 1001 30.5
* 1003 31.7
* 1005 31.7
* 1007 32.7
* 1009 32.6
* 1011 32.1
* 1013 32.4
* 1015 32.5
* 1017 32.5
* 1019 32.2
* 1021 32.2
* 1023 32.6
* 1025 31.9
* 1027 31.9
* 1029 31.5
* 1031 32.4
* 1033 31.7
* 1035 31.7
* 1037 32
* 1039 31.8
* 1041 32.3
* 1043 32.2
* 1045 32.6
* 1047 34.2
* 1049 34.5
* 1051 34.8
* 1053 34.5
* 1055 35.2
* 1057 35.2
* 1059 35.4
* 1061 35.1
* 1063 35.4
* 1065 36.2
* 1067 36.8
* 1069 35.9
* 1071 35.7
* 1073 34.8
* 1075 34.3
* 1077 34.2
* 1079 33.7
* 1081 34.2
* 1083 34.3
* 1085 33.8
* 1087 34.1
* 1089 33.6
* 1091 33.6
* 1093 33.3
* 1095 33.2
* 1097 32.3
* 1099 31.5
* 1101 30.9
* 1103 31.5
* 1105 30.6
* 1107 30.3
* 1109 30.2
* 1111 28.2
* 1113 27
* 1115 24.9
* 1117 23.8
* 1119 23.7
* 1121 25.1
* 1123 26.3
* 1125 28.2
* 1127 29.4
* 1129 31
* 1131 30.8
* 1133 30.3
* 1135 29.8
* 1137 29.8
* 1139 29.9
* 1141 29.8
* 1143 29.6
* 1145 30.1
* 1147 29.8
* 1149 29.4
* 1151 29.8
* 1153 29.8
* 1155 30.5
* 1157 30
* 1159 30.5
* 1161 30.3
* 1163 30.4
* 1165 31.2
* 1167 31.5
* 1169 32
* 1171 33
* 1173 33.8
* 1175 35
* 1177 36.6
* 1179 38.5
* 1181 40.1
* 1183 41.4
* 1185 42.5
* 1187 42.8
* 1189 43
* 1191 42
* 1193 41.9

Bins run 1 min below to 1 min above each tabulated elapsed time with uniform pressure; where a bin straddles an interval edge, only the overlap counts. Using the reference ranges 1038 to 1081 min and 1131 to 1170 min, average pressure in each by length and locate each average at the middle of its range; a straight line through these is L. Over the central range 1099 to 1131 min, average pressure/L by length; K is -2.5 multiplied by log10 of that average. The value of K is 0.132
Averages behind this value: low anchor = 34.5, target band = 28.3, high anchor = 30.3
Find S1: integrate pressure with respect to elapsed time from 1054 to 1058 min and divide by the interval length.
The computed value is 35.2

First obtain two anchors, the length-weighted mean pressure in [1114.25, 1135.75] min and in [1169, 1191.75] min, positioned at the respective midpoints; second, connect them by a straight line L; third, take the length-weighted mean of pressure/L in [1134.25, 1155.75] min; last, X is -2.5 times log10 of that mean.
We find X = 0.06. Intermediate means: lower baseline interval 27.6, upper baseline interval 38.6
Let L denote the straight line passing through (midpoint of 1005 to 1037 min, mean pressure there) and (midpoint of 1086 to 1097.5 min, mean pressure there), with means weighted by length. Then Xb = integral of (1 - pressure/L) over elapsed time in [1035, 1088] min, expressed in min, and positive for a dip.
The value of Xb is -2.3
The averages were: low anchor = 32.2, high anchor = 33.4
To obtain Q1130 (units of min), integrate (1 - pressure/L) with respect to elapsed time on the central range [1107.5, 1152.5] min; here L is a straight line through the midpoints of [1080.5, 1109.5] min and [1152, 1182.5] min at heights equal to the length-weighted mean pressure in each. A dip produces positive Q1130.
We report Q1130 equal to 5.81 min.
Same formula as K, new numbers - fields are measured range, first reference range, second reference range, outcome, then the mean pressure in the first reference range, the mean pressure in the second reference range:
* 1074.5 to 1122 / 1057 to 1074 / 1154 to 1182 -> 0.13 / 35.6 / 33.1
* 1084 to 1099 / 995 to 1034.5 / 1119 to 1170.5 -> -0.09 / 32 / 29.7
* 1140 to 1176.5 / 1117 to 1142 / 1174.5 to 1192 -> 0.13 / 28.5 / 40.4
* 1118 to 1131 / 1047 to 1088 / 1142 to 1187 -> 0.22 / 34.9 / 33.2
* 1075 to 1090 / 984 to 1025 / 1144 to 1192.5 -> -0.03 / 32.2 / 34.4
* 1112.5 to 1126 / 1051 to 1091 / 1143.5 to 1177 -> 0.27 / 34.8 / 31.2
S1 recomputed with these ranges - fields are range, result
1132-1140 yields 29.9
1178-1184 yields 40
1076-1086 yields 34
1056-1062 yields 35.2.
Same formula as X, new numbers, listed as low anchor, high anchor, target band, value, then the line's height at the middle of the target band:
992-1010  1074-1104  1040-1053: -0.03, 32.5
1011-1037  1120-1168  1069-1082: -0.12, 31.1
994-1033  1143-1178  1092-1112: 0.01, 31.6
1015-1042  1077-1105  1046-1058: -0.07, 32.4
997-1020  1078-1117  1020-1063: -0.05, 31.8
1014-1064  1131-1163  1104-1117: 0.11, 31.1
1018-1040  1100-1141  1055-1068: -0.16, 30.8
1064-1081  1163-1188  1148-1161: 0.20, 36.1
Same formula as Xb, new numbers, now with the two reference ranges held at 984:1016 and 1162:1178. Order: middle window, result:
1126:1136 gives 0.8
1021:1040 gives 0.2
